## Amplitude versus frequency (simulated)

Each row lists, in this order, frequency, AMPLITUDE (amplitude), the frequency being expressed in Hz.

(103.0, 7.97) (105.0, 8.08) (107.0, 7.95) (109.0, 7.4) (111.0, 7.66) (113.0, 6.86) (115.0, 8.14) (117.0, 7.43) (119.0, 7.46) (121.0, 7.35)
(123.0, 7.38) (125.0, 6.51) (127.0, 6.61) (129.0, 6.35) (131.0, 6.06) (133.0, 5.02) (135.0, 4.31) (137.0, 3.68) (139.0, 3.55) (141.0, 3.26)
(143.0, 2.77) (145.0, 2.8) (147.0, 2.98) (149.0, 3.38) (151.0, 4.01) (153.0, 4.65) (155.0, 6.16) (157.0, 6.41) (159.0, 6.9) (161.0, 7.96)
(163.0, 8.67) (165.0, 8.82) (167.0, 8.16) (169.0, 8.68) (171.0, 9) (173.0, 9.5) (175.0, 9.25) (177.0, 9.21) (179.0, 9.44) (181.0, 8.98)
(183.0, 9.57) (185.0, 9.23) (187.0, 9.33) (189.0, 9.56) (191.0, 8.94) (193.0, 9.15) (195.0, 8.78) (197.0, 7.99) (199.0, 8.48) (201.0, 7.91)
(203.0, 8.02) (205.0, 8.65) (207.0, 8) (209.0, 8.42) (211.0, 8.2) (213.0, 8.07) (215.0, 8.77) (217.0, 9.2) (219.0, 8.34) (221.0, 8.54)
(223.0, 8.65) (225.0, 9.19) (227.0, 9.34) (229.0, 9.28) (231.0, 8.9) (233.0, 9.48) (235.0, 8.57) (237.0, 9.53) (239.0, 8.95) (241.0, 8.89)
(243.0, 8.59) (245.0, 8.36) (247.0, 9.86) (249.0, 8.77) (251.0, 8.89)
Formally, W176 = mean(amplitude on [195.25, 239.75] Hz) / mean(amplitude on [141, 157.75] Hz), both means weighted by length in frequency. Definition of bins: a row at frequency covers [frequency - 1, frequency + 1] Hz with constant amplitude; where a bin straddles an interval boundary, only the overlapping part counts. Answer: 2.13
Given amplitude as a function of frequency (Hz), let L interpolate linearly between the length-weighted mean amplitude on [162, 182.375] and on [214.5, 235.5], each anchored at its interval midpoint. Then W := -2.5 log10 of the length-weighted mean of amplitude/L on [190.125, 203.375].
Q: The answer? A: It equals 0.06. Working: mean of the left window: 8.98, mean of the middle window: 8.48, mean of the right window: 8.95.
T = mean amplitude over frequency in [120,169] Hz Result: 5.64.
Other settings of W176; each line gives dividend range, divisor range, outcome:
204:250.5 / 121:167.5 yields 1.60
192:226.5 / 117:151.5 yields 1.70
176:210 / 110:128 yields 1.21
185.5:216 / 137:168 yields 1.61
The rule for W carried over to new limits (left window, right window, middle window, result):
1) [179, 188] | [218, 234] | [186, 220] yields 0.070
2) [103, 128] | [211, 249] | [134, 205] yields 0.147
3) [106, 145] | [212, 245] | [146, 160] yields 0.350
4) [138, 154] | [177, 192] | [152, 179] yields -0.247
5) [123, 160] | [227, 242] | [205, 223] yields -0.041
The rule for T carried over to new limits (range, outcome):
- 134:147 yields 3.36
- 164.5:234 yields 8.83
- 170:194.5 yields 9.25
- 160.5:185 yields 8.97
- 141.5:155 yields 3.63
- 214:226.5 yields 8.8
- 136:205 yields 7.23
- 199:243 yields 8.7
